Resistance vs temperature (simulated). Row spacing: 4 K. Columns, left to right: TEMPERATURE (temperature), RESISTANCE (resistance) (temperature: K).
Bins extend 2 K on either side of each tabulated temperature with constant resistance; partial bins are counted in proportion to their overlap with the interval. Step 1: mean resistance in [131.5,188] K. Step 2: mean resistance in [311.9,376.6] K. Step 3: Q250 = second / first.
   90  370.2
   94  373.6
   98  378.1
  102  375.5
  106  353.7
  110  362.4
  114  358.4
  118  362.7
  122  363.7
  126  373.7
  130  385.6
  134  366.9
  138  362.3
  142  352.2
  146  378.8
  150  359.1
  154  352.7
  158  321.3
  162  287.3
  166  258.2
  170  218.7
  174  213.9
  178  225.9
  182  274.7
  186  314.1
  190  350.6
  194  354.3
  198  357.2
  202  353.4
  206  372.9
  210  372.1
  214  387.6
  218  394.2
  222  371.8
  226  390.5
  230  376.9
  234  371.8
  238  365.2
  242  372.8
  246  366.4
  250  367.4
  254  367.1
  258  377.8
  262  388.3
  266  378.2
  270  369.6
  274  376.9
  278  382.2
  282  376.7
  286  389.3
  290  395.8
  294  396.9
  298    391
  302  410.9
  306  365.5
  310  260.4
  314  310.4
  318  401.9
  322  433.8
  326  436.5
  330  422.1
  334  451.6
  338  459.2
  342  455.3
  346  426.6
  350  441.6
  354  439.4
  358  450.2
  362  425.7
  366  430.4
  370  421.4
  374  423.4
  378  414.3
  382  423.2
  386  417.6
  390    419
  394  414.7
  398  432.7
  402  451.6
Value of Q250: 1.39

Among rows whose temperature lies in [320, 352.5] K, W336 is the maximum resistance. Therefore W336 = 459.2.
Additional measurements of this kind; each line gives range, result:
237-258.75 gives 377.8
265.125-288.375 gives 389.3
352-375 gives 450.2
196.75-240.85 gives 394.2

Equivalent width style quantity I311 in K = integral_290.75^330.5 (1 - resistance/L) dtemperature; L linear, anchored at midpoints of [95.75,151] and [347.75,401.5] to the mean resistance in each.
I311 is 2.9 K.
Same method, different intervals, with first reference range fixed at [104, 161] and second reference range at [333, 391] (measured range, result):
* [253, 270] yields 1.0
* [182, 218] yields 2.5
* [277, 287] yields 0.6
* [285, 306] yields 0.9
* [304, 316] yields 3.0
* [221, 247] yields 1.2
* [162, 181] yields 6.9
